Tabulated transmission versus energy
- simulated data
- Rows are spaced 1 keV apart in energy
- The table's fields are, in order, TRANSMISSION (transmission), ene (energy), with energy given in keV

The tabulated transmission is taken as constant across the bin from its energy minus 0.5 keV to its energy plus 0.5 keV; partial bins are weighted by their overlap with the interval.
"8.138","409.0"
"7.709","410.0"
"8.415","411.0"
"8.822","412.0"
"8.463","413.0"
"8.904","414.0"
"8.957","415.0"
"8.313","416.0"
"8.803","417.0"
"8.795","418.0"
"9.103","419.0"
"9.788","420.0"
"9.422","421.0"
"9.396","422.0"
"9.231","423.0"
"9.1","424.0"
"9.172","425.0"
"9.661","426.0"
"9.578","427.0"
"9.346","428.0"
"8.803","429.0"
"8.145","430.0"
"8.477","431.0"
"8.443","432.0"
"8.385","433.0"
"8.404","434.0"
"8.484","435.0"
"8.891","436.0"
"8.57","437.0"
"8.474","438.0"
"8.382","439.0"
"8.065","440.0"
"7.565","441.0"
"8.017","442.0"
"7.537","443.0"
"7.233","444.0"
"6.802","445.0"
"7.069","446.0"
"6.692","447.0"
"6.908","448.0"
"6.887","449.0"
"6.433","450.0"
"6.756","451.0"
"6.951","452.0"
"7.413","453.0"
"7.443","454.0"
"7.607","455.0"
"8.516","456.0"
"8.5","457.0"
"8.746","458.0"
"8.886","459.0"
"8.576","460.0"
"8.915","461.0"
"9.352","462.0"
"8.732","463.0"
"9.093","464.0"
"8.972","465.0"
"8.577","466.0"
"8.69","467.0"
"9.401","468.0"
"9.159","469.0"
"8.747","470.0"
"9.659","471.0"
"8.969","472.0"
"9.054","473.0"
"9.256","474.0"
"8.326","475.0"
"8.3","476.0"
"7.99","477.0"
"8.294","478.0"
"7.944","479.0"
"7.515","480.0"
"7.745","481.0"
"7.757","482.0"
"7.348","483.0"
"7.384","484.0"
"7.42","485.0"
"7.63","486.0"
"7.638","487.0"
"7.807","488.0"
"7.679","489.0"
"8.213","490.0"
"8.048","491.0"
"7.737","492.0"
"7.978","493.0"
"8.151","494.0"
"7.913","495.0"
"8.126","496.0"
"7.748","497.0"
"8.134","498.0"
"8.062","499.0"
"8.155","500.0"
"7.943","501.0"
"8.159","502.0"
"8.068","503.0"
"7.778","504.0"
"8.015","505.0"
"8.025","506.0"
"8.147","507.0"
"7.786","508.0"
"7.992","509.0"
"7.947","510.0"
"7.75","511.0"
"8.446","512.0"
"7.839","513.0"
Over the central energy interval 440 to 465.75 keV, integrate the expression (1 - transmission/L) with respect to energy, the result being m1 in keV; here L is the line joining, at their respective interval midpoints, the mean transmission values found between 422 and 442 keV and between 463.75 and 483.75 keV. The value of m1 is 2.3 keV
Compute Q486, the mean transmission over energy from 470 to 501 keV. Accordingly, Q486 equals 8.07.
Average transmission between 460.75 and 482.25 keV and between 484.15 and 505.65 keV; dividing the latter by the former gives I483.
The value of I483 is 0.91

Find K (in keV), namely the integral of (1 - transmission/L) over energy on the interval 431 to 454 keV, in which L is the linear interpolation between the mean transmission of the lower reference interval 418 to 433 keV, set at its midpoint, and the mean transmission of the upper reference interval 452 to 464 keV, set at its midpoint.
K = 2.8 keV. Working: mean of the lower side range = 9.08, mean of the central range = 7.67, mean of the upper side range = 8.39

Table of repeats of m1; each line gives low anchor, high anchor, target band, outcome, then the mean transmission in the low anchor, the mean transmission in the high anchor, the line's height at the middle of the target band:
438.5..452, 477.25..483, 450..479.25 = -3.54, 7.25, 7.81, 7.56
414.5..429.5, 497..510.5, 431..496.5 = 3.56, 9.16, 8.01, 8.57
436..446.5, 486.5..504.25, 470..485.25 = -0.60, 7.82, 7.97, 7.92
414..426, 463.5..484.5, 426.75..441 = 0.64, 9.11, 8.48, 8.95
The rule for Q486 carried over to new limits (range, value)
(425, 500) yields 8.17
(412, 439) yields 8.88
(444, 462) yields 7.63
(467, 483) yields 8.51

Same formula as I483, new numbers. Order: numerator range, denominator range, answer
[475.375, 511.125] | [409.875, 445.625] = 0.92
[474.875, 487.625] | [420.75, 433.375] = 0.86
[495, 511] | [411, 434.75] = 0.90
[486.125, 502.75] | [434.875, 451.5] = 1.05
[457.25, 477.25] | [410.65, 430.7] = 0.99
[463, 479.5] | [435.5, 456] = 1.17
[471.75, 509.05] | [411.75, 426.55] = 0.88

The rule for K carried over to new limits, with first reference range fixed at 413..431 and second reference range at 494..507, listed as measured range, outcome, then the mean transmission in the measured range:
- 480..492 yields 0.8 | 7.69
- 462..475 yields -0.9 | 9.01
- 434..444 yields 0.7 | 8.18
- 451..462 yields 0.6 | 8.15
